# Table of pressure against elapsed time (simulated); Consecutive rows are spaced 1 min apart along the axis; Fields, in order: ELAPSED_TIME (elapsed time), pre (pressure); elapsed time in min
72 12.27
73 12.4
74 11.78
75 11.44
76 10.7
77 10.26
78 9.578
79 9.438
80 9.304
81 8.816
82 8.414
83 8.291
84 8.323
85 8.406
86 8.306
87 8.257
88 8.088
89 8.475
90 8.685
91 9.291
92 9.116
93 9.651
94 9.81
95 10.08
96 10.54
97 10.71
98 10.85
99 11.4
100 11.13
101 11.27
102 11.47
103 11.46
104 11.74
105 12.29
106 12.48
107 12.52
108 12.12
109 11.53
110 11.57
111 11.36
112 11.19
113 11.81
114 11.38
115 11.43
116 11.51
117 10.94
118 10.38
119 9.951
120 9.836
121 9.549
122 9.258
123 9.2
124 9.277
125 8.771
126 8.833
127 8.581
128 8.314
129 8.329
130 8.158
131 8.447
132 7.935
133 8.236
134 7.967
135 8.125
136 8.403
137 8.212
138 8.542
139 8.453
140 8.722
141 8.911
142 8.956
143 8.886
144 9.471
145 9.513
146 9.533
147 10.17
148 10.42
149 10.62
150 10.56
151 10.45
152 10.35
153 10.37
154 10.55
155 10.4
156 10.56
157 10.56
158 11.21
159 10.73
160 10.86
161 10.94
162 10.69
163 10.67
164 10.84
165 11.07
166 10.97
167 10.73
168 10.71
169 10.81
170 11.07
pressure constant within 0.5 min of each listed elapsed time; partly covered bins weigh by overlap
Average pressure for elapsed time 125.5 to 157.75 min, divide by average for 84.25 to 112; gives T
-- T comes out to 0.88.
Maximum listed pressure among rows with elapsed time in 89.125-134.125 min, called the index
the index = 12.52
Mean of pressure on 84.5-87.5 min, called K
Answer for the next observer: 8.32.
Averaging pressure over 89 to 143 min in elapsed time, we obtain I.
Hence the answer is 9.95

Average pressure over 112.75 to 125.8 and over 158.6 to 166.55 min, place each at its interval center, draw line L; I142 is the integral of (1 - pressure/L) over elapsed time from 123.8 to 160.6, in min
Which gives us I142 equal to 4.13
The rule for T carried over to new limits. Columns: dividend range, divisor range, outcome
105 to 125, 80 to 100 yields 1.17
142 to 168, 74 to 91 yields 1.14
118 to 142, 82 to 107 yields 0.87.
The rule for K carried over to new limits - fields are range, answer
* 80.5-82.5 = 8.62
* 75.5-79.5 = 9.99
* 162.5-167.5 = 10.9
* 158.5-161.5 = 10.8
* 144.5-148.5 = 9.91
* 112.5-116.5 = 11.5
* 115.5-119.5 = 10.7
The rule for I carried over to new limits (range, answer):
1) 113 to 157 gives 9.49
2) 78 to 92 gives 8.67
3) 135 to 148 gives 9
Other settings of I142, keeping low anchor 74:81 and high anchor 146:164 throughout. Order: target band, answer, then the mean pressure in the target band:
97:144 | 1.7 min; 10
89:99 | 0.4 min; 9.87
